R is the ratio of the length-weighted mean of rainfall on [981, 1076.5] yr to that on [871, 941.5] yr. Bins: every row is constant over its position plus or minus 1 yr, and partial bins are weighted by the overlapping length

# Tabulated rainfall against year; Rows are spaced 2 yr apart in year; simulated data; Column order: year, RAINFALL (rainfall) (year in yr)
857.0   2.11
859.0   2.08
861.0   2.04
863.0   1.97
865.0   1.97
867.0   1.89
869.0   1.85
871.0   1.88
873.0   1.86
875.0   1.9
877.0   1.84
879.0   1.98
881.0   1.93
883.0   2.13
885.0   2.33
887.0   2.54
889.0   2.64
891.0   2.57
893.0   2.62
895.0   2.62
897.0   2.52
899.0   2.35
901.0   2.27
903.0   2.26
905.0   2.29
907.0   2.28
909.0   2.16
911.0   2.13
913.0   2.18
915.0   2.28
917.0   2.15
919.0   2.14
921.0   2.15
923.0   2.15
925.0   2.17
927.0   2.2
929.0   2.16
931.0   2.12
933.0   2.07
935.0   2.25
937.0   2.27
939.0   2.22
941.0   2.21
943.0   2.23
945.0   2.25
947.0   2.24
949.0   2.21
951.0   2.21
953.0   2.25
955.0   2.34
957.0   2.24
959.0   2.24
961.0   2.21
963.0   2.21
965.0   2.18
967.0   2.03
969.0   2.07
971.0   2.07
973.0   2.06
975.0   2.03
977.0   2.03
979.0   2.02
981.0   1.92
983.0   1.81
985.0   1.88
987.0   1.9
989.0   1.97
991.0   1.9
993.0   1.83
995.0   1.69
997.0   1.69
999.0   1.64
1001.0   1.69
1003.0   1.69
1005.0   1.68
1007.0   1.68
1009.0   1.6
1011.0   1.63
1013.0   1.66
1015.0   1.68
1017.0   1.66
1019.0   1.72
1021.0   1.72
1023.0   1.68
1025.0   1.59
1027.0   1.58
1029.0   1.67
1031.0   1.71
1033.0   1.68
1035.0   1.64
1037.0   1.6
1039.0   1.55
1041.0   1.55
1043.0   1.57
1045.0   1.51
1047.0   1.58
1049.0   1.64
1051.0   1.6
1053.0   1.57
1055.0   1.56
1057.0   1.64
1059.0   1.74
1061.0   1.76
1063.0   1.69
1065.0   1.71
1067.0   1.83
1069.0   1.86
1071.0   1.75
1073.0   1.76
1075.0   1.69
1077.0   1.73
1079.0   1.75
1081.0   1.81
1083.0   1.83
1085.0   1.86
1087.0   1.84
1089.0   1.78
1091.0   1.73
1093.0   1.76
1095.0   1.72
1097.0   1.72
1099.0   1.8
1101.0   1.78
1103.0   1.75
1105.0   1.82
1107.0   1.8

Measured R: 0.76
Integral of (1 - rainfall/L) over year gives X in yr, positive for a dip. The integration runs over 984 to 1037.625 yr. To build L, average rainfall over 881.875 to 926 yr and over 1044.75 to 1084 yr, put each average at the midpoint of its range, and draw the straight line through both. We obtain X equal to 5.7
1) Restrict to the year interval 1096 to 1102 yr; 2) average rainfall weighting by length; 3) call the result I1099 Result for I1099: 1.77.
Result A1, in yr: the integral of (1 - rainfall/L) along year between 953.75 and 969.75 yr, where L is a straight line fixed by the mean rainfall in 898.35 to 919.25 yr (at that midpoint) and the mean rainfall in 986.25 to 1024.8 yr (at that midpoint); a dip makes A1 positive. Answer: -2.00 yr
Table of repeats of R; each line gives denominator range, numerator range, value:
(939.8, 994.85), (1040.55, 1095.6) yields 0.82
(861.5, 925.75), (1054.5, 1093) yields 0.80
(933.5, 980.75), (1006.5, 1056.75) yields 0.75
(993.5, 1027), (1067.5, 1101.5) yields 1.06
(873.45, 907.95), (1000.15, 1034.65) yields 0.73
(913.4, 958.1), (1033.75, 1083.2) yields 0.76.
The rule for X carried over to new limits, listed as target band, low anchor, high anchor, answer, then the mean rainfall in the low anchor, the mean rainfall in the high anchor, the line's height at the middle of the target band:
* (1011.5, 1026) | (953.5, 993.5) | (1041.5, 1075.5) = 1.40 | 2.05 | 1.67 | 1.85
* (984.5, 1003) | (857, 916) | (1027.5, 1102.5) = 1.01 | 2.18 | 1.7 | 1.89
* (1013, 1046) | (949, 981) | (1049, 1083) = 4.19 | 2.14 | 1.72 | 1.87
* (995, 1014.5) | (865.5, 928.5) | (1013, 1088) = 1.84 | 2.2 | 1.68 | 1.84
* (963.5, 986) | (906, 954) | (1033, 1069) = -0.26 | 2.2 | 1.64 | 1.99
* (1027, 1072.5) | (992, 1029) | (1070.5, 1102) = 1.82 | 1.67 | 1.77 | 1.72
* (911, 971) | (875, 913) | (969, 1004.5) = -3.31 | 2.29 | 1.87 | 2.08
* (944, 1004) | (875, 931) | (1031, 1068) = -1.80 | 2.25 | 1.64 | 1.95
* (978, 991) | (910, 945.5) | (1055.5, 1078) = 0.56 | 2.18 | 1.74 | 2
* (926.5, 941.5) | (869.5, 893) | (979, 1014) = -1.58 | 2.16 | 1.76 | 1.98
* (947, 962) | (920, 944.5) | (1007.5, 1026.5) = -1.44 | 2.18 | 1.66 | 2.05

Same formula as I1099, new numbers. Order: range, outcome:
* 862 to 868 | 1.94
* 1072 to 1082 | 1.75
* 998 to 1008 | 1.68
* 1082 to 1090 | 1.83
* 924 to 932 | 2.16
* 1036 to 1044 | 1.57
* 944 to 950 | 2.23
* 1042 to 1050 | 1.57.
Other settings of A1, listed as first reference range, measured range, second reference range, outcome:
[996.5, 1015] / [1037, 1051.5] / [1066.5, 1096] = 1.26 yr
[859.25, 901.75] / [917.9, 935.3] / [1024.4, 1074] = -1.04 yr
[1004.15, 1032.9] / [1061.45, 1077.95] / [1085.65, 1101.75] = -0.18 yr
